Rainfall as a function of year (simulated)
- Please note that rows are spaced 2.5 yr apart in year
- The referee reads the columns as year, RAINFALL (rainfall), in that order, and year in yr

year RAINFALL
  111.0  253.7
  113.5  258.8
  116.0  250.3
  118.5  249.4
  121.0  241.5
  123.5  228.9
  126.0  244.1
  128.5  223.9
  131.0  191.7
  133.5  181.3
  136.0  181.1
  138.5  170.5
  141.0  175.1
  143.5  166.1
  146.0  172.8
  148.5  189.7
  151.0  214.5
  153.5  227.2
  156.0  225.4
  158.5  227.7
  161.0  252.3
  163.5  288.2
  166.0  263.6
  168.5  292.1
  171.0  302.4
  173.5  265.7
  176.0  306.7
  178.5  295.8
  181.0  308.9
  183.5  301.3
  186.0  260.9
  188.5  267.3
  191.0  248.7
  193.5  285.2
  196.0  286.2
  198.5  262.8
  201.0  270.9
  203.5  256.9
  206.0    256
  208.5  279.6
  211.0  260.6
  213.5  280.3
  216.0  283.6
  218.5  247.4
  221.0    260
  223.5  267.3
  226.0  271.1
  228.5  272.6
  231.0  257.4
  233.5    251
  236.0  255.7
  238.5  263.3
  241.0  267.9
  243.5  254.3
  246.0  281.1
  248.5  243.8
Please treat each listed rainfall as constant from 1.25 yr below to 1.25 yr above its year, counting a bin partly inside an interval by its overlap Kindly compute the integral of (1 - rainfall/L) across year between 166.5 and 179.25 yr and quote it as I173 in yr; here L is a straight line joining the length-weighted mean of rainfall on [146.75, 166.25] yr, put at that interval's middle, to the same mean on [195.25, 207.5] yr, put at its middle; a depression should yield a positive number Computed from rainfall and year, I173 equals -2.37 yr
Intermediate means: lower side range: 233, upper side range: 266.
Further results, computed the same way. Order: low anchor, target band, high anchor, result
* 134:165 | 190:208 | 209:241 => -1.66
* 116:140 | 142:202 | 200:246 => -4.79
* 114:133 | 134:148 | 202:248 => 3.71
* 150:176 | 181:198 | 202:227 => -0.93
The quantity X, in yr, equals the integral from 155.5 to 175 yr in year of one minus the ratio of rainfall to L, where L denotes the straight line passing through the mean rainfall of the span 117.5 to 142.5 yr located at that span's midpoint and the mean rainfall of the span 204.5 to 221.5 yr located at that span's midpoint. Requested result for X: -2.8 yr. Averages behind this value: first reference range 208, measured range 267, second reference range 267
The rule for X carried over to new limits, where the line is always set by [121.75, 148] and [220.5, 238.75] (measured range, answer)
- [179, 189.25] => -2.5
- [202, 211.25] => -0.7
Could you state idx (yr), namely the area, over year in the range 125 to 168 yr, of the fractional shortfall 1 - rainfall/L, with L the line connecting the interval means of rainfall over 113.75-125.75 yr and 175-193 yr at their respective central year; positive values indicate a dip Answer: 7.98 yr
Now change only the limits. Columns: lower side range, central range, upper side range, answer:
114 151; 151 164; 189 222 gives -0.6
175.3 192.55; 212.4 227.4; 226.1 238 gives -0.1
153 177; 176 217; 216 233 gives -1.8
